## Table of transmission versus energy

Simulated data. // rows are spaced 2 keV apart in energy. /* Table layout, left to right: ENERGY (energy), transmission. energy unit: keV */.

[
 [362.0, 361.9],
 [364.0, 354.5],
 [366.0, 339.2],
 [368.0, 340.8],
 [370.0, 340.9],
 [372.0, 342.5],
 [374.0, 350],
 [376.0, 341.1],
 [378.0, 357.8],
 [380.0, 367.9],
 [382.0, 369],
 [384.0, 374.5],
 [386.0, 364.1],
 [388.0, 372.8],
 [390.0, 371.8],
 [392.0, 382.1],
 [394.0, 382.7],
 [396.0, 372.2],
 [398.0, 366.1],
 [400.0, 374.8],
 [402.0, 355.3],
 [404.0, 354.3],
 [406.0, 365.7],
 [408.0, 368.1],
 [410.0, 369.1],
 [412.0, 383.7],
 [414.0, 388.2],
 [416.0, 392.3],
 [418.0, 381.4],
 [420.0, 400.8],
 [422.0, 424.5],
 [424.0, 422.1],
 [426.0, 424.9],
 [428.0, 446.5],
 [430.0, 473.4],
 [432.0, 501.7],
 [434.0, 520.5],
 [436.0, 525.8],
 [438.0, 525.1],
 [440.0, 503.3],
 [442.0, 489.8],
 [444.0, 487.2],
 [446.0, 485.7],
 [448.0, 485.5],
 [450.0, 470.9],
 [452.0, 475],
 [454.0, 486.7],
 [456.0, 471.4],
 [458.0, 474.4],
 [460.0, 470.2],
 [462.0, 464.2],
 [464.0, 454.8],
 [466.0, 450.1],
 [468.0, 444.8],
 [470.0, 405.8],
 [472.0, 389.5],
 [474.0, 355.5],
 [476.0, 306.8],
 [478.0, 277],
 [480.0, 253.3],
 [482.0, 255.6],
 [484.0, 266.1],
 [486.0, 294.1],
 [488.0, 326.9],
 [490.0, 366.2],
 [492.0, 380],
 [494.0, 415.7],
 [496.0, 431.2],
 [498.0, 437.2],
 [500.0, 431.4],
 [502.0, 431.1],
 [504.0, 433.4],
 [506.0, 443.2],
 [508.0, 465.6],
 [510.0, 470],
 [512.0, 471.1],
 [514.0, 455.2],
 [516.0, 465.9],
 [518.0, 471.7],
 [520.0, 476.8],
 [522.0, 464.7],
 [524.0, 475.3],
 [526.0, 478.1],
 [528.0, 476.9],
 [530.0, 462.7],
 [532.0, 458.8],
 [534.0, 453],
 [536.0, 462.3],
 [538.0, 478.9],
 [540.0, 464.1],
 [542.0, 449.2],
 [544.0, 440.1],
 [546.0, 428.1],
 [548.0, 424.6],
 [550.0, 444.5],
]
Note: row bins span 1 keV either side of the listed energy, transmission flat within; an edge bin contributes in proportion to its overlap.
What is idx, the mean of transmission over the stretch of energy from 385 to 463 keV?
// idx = 430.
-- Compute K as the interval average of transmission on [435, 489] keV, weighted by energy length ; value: 418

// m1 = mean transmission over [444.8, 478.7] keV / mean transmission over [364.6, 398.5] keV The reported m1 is 1.2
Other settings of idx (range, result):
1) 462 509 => 381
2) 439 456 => 485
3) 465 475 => 409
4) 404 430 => 399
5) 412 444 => 453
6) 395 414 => 369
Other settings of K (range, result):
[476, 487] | 273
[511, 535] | 468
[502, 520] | 459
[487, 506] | 408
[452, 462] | 474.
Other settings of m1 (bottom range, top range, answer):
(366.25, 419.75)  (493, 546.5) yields 1.24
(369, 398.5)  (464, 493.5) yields 0.95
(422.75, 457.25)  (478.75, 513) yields 0.80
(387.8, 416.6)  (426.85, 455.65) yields 1.31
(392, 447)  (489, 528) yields 1.05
